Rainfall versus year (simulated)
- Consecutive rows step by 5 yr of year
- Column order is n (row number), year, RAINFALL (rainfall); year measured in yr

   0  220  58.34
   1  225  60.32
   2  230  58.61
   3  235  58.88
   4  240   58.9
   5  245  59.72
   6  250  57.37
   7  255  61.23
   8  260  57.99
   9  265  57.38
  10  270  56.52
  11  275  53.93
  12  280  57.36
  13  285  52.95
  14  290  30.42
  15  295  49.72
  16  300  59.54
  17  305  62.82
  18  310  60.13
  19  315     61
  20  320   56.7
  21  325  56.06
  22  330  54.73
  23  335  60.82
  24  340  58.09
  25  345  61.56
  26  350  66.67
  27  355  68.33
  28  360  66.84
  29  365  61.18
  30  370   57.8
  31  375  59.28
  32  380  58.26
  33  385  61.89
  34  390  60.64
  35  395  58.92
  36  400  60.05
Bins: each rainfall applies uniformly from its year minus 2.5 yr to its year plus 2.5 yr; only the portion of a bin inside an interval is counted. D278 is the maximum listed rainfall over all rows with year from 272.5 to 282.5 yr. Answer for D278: 57.36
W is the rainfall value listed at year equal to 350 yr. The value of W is 66.67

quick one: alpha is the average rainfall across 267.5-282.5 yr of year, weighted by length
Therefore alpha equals 55.9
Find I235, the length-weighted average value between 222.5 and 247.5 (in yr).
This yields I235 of 59.3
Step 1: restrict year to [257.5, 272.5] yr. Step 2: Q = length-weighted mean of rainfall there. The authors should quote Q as 57.3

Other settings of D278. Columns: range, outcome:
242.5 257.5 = 61.23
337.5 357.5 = 68.33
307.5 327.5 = 61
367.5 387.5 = 61.89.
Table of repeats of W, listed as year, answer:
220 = 58.34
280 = 57.36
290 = 30.42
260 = 57.99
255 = 61.23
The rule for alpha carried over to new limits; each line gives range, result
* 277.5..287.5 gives 55.2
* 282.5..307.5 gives 51.1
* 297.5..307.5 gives 61.2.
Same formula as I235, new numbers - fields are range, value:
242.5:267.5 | 58.7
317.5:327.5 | 56.4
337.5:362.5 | 64.3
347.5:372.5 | 64.2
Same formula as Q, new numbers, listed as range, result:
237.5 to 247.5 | 59.3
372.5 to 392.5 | 60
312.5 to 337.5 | 57.9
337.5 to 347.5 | 59.8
